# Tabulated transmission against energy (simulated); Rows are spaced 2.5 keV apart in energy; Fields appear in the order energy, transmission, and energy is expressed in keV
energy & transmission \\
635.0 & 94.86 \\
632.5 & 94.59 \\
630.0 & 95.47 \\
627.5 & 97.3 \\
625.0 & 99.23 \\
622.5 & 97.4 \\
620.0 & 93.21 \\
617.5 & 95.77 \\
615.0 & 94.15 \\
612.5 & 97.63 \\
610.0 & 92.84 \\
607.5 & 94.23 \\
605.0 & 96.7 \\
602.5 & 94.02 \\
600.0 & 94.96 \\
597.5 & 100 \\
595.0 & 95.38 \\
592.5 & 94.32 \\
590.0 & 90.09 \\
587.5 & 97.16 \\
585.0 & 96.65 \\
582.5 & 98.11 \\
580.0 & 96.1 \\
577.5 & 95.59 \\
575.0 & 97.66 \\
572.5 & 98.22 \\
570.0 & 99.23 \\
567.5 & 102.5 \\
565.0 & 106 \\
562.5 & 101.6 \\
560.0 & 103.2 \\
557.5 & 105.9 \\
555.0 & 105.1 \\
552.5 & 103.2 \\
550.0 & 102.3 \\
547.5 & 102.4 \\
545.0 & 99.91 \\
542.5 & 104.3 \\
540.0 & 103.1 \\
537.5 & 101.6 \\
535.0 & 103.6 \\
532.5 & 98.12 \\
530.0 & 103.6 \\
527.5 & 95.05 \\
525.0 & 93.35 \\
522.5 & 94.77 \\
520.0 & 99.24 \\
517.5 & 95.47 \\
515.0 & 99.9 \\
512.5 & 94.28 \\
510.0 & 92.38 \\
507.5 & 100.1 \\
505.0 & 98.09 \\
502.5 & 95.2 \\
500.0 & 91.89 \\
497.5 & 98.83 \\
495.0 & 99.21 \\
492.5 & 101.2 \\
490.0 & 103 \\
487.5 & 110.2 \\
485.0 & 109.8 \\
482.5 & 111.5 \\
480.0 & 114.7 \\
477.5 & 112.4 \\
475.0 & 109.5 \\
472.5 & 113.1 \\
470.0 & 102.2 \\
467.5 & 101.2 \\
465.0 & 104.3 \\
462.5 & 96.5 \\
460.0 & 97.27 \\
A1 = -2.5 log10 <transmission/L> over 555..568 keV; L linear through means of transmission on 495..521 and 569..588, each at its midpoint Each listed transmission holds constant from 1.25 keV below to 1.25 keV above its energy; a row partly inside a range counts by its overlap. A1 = -0.074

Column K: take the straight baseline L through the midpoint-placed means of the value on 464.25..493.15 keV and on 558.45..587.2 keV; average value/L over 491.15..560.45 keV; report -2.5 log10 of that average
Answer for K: 0.05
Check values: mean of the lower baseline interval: 108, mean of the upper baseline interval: 99.5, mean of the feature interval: 99.4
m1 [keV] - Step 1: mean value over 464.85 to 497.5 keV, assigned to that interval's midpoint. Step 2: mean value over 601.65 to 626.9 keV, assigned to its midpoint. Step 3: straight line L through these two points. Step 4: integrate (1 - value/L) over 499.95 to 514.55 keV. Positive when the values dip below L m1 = 1.2 keV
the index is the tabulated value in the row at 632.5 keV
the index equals 94.59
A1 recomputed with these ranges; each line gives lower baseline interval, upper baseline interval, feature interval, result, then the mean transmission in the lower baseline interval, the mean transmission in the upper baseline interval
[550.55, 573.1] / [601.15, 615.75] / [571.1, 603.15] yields 0.03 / 103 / 95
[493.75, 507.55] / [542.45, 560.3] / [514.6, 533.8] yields 0.03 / 97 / 103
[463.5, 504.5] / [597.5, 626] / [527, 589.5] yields -0.01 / 105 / 95.6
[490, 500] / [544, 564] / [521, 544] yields 0.02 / 99.2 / 103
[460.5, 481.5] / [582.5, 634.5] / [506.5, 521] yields 0.07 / 106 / 95.6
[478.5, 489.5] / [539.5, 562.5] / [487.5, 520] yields 0.11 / 111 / 103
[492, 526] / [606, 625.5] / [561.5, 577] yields -0.05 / 96.6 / 95.4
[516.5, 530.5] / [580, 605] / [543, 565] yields -0.08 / 96.6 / 95.7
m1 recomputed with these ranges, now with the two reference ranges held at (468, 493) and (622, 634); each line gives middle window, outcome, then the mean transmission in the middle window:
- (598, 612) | 0.5 keV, 95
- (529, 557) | 0.3 keV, 103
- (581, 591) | 0.4 keV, 95.7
